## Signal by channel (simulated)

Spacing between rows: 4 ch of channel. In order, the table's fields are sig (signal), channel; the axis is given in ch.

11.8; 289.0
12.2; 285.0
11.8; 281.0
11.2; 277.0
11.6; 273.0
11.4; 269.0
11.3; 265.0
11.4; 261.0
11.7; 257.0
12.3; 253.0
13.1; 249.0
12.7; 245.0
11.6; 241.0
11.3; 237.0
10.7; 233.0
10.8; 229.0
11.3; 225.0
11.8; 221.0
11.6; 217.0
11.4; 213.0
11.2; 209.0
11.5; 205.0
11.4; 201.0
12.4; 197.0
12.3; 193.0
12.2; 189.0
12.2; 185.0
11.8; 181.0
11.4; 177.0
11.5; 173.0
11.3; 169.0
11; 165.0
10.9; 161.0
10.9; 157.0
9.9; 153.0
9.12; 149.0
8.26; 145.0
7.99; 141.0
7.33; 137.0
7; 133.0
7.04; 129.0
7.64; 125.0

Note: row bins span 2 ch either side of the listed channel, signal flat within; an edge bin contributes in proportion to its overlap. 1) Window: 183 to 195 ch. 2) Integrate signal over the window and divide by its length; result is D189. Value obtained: 12.2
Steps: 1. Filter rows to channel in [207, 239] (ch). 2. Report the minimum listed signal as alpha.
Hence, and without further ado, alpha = 10.7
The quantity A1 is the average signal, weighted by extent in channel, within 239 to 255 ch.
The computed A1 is 12.4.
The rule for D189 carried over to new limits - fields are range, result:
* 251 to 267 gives 11.7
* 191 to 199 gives 12.4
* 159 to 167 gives 10.9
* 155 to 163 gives 10.9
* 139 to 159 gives 9.23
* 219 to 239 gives 11.2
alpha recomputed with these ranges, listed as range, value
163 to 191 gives 11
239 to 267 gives 11.3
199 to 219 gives 11.2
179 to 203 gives 11.4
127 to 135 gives 7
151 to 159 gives 9.9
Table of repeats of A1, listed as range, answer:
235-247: 11.9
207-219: 11.4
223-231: 11.1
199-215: 11.4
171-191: 11.8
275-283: 11.5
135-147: 7.86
